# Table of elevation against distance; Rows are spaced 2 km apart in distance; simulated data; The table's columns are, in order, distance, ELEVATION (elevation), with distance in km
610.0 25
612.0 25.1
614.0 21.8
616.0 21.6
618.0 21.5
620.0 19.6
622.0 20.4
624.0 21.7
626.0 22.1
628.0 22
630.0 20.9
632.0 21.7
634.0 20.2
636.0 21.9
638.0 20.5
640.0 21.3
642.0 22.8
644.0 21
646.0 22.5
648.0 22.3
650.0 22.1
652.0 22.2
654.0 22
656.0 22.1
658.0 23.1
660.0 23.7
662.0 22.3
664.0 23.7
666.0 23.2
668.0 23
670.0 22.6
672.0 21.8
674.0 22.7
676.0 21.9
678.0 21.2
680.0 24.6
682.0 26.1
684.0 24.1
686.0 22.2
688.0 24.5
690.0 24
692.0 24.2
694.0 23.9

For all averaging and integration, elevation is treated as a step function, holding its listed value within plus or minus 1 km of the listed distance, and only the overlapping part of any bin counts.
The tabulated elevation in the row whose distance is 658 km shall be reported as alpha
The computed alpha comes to 23.1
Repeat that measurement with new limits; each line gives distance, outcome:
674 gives 22.7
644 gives 21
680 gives 24.6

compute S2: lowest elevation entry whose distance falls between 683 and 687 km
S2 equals 22.2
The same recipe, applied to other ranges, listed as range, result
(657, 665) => 22.3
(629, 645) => 20.2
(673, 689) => 21.2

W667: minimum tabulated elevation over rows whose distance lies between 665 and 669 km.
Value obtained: 23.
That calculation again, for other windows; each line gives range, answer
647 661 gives 22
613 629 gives 19.6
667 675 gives 21.8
